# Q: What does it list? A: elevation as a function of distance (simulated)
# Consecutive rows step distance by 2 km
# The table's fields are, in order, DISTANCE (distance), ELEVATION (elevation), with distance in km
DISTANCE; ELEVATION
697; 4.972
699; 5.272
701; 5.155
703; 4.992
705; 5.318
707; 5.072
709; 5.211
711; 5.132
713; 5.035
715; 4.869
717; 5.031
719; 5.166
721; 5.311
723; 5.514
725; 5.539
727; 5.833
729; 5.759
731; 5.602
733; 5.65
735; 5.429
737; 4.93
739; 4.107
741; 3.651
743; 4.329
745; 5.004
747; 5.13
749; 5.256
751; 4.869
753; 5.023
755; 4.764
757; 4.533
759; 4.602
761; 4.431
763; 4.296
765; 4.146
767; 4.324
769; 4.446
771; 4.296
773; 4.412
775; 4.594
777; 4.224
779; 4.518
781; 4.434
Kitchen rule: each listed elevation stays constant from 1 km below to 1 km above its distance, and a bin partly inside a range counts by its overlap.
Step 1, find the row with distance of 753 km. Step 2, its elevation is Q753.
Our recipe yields 5.023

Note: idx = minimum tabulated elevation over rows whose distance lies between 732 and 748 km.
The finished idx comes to 3.651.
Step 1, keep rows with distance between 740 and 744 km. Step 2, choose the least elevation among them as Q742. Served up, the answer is 3.651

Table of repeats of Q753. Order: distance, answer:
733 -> 5.65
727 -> 5.833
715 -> 4.869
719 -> 5.166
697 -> 4.972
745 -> 5.004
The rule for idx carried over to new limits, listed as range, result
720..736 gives 5.311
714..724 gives 4.869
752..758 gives 4.533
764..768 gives 4.146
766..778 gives 4.224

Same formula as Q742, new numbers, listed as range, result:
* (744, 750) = 5.004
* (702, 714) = 4.992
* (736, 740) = 4.107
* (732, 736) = 5.429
